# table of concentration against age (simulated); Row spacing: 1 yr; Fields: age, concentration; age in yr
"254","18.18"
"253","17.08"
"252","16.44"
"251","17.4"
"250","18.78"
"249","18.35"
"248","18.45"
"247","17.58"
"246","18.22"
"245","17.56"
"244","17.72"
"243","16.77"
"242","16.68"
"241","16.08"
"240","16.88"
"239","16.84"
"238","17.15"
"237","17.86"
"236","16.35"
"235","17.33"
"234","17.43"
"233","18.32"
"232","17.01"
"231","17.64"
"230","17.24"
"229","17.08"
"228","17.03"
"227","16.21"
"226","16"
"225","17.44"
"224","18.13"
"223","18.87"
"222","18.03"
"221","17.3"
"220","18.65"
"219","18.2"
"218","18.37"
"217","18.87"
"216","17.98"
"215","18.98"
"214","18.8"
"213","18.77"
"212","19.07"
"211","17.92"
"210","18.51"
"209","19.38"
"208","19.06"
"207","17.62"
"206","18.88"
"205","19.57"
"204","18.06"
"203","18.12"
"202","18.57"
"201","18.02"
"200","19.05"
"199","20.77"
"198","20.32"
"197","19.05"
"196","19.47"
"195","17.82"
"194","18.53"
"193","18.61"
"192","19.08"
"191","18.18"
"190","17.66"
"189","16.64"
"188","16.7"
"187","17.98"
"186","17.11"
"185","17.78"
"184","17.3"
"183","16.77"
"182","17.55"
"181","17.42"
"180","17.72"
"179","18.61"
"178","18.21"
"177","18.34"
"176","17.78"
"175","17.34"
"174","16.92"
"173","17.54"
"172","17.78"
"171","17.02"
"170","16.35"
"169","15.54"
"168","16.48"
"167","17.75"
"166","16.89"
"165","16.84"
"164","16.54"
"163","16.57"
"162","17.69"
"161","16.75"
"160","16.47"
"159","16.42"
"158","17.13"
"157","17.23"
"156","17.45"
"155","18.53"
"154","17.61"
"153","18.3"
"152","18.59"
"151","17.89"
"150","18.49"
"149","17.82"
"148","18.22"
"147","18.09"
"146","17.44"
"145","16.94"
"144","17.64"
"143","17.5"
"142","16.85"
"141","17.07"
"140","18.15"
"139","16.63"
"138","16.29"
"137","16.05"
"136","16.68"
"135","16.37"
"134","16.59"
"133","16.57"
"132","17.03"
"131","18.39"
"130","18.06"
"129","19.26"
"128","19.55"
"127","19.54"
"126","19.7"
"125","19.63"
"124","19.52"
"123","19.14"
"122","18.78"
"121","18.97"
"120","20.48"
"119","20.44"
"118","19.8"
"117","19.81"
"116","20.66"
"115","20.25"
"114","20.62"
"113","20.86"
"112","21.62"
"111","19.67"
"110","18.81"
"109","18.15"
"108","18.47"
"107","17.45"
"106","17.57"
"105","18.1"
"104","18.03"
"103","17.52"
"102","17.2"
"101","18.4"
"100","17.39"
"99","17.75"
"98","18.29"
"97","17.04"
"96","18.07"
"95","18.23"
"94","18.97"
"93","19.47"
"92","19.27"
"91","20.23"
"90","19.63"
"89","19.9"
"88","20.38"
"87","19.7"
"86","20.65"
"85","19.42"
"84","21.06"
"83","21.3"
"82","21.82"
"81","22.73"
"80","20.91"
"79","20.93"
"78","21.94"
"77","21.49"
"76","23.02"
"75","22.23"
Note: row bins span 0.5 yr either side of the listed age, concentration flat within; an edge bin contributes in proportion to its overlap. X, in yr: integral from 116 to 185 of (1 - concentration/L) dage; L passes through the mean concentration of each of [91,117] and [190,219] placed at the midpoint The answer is 3.6 yr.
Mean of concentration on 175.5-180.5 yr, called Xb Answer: 18.1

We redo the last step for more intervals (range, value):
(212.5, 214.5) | 18.8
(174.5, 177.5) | 17.8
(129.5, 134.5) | 17.3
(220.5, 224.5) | 18.1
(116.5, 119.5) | 20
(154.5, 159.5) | 17.4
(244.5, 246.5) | 17.9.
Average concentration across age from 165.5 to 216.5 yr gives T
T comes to 18.1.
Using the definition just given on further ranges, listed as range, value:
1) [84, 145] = 18.6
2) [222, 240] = 17.3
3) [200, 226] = 18.4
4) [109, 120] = 20.2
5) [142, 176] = 17.3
